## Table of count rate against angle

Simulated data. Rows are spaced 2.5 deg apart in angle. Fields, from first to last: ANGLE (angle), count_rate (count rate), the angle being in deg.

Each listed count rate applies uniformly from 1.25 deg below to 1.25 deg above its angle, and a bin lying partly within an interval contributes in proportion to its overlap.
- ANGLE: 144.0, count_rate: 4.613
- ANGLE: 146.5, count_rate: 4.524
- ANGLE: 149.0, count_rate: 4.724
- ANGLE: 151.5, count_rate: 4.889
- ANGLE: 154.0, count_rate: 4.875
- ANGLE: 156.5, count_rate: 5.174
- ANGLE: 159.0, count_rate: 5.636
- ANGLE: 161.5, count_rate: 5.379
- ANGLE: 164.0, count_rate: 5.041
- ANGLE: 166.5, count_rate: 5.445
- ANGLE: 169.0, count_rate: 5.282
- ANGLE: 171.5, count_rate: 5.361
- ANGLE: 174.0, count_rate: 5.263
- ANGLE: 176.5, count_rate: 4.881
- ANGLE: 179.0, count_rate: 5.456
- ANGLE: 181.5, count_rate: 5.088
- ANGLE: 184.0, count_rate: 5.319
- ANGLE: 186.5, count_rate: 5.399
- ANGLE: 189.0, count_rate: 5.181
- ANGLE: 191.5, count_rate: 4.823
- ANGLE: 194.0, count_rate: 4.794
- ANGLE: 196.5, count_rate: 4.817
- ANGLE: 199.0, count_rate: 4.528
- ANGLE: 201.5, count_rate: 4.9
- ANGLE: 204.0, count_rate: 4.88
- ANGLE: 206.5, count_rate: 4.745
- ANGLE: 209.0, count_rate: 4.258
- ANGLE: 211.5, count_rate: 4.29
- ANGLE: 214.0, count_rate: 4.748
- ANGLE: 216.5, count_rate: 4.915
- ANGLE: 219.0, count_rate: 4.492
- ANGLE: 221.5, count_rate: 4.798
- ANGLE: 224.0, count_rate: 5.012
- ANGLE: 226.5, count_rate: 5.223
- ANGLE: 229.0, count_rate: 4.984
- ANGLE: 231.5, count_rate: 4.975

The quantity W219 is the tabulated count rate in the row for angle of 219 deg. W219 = 4.492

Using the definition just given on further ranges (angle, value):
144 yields 4.613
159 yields 5.636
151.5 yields 4.889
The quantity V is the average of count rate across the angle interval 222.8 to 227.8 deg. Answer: 5.12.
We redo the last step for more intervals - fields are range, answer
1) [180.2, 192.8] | 5.16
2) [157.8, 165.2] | 5.35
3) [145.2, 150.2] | 4.62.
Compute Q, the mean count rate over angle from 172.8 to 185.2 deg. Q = 5.2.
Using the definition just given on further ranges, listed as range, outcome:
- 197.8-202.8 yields 4.72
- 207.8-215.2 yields 4.43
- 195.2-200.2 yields 4.68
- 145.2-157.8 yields 4.84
